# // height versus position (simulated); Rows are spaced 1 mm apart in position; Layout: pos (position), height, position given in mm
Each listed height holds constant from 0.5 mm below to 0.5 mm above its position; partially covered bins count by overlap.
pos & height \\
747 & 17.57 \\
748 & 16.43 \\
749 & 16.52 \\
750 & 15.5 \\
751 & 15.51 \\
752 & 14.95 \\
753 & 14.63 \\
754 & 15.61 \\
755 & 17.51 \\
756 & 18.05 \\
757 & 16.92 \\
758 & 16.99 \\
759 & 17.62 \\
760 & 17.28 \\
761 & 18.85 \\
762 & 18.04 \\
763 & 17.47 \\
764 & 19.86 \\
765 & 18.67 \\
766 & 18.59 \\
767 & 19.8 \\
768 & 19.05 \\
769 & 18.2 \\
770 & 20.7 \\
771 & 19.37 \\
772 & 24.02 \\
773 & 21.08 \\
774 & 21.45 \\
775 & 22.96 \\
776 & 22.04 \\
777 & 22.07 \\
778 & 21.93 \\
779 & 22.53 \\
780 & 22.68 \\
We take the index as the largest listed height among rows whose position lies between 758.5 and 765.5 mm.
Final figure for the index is 19.86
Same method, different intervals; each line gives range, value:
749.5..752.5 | 15.51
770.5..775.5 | 24.02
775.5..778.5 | 22.07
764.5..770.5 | 20.7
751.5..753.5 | 14.95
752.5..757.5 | 18.05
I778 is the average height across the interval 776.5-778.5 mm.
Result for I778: 22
